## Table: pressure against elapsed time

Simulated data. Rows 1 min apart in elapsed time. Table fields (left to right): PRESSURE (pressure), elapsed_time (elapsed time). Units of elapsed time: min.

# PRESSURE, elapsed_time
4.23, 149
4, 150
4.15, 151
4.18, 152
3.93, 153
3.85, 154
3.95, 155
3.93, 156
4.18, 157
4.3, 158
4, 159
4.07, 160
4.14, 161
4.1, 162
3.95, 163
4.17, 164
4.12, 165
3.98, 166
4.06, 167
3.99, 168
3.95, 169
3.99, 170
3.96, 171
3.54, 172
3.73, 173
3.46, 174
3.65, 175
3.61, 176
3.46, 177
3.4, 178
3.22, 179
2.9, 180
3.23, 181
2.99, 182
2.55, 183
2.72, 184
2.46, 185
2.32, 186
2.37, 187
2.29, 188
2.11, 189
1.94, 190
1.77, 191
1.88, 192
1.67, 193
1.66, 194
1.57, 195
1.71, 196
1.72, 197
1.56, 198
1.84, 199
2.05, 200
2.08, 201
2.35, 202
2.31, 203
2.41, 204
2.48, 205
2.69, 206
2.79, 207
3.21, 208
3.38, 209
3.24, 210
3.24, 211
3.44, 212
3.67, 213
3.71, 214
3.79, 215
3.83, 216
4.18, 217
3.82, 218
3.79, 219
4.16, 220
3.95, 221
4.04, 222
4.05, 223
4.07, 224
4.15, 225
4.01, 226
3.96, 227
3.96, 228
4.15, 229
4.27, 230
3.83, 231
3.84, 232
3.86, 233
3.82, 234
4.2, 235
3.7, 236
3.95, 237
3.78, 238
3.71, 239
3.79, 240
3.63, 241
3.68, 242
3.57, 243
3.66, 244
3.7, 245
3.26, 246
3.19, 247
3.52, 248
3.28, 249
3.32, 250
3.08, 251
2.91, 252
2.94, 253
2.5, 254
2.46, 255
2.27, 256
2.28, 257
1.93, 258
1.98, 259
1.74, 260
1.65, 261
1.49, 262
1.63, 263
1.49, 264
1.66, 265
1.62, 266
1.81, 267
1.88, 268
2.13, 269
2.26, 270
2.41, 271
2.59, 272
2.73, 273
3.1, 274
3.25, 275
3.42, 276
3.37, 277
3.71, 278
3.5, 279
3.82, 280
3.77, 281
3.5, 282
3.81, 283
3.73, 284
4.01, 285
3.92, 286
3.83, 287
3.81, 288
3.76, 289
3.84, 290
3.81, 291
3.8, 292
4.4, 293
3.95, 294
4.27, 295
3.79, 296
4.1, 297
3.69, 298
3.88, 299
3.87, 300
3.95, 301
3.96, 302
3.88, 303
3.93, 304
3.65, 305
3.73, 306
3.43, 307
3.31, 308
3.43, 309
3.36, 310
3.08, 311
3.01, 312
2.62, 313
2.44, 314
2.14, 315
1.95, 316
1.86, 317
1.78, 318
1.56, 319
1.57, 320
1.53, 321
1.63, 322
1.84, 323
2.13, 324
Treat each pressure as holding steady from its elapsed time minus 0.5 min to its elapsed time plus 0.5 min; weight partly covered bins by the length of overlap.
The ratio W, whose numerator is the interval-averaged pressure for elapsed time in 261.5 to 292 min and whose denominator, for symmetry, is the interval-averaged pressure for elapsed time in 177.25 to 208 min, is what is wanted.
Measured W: 1.29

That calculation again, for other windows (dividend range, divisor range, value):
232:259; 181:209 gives 1.47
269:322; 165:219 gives 1.12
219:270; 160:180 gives 0.83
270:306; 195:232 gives 1.12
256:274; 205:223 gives 0.56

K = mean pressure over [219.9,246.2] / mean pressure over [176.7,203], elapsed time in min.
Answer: 1.7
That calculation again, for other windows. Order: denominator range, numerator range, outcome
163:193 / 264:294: 1.01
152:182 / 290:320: 0.87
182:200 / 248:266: 1.12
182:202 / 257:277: 1.06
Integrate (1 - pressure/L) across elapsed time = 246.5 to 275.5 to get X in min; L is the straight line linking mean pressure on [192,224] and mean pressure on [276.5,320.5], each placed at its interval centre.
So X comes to 7.46 min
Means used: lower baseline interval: 2.92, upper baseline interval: 3.42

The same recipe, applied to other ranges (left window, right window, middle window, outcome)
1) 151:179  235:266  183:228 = 6.40 min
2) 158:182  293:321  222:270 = 5.05 min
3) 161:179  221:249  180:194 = 5.48 min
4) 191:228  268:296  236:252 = -1.47 min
